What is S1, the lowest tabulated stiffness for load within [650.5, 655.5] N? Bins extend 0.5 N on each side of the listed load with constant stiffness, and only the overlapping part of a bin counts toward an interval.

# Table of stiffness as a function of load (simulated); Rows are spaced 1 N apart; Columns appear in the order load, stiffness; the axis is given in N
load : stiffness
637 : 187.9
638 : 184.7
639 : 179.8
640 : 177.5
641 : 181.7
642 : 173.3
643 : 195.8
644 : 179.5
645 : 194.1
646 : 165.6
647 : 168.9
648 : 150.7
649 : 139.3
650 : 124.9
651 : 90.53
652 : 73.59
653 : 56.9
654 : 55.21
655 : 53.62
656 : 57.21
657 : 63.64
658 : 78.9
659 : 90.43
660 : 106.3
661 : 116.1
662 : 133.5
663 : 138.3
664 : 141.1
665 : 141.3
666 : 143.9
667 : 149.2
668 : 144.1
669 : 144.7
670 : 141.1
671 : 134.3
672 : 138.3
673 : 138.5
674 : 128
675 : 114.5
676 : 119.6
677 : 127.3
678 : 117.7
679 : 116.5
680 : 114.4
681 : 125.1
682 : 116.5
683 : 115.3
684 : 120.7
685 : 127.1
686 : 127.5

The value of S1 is 53.62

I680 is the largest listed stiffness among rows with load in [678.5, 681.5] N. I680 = 125.1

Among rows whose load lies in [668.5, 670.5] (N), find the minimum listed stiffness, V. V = 141.1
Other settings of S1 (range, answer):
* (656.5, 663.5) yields 63.64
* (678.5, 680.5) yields 114.4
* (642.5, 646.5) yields 165.6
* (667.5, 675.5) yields 114.5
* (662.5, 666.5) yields 138.3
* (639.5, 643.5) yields 173.3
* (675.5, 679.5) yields 116.5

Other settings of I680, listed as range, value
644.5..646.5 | 194.1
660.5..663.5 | 138.3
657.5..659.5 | 90.43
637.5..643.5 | 195.8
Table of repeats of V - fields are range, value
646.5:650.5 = 124.9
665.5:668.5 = 143.9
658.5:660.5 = 90.43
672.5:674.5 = 128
